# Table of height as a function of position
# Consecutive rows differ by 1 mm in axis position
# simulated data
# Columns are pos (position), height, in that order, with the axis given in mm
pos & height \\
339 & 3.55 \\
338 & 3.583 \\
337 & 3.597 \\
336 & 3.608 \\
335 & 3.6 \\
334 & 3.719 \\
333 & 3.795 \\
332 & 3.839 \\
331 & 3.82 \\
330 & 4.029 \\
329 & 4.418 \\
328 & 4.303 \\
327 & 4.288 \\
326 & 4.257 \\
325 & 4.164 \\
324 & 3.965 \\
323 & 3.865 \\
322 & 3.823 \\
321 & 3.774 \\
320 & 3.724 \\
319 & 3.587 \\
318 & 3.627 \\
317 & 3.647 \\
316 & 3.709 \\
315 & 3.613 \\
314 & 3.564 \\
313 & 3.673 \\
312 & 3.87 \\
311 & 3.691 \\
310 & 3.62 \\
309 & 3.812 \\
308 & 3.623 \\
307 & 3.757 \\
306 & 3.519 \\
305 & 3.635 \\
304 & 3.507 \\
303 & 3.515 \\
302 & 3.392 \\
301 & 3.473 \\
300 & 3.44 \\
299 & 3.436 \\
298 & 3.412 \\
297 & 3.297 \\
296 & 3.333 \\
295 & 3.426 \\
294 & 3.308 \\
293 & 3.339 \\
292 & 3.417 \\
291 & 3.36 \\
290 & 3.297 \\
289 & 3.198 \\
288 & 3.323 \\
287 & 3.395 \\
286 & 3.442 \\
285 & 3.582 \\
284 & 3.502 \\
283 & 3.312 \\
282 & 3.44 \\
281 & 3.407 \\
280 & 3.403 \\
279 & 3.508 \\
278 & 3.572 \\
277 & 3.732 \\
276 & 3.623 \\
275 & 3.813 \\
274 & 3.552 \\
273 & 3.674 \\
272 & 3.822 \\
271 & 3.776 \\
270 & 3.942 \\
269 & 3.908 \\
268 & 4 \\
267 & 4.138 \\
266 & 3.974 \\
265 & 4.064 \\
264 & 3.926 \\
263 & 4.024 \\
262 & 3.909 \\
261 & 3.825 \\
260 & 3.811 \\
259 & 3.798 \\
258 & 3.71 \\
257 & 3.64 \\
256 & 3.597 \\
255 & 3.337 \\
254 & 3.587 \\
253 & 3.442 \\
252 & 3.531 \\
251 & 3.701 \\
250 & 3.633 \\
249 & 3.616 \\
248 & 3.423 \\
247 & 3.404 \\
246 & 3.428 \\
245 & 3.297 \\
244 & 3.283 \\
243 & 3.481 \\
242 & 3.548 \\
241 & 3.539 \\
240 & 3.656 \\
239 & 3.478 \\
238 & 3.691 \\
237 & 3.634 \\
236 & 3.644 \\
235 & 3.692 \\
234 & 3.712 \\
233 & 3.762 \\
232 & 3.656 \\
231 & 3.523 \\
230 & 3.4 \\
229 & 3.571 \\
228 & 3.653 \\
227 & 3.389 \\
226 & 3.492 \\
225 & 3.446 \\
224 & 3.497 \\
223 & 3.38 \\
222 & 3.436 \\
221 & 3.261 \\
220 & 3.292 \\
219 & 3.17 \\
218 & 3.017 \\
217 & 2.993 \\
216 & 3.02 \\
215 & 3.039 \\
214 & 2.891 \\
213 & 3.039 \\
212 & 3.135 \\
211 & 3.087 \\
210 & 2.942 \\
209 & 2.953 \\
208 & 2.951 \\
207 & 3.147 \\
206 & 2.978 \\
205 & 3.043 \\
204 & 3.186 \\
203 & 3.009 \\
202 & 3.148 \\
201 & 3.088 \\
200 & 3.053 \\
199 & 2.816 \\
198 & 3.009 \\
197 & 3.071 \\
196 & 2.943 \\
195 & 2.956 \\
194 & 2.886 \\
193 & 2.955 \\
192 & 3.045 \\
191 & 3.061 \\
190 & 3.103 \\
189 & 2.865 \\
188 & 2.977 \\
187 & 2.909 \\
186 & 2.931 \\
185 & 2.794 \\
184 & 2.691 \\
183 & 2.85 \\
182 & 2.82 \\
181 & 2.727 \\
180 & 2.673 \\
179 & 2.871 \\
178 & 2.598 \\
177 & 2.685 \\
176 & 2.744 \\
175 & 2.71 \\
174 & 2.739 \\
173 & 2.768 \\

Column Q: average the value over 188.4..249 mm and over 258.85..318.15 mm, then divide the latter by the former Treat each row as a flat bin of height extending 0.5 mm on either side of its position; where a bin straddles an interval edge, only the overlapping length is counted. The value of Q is 1.1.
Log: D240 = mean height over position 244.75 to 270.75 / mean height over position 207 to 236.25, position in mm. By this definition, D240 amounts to 1.1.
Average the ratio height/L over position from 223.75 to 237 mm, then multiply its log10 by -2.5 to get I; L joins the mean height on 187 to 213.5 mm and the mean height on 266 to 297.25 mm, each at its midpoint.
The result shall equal -0.12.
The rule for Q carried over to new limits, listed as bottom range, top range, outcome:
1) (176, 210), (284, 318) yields 1.20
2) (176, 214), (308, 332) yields 1.31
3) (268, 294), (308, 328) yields 1.08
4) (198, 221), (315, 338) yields 1.27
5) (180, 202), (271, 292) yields 1.20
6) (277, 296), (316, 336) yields 1.14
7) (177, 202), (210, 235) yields 1.15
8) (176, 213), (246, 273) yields 1.27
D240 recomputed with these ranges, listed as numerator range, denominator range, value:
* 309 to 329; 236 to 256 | 1.09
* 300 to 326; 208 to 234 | 1.12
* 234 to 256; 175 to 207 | 1.21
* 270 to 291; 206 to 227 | 1.12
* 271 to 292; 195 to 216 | 1.16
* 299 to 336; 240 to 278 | 1.02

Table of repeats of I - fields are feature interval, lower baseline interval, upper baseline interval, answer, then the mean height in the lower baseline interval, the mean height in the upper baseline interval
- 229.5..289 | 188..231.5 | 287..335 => -0.07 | 3.14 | 3.66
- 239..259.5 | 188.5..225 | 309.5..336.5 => -0.06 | 3.07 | 3.84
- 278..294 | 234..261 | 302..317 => 0.07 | 3.57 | 3.64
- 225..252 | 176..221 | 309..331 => -0.09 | 2.96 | 3.86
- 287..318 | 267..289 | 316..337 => 0.07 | 3.61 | 3.88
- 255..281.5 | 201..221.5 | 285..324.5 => -0.12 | 3.07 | 3.55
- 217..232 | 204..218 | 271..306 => -0.10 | 3.02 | 3.47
